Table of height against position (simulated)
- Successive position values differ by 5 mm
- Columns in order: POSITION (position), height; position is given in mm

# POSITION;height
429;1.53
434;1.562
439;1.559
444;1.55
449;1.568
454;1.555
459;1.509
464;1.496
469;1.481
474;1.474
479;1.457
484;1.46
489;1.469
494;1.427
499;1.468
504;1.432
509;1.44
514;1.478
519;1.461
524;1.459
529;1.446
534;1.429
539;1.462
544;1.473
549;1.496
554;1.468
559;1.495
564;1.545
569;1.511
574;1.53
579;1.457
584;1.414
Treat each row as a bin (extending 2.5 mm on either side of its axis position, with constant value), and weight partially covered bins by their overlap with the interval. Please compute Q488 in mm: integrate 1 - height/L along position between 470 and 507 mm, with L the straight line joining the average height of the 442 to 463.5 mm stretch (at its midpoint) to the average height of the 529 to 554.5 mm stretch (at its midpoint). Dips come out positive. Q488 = 1.3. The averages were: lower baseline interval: 1.54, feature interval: 1.46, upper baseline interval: 1.46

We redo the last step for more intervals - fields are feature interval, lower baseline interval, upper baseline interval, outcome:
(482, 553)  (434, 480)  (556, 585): 2.4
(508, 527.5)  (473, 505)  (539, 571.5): 0.2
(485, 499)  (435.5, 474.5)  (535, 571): 0.6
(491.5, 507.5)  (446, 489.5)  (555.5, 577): 0.7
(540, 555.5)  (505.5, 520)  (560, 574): 0.2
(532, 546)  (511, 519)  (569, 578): 0.3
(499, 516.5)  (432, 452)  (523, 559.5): 0.5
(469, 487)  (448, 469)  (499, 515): 0.3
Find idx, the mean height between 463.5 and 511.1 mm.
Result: 1.46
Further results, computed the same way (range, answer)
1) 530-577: 1.49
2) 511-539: 1.46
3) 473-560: 1.46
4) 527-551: 1.46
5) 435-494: 1.51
